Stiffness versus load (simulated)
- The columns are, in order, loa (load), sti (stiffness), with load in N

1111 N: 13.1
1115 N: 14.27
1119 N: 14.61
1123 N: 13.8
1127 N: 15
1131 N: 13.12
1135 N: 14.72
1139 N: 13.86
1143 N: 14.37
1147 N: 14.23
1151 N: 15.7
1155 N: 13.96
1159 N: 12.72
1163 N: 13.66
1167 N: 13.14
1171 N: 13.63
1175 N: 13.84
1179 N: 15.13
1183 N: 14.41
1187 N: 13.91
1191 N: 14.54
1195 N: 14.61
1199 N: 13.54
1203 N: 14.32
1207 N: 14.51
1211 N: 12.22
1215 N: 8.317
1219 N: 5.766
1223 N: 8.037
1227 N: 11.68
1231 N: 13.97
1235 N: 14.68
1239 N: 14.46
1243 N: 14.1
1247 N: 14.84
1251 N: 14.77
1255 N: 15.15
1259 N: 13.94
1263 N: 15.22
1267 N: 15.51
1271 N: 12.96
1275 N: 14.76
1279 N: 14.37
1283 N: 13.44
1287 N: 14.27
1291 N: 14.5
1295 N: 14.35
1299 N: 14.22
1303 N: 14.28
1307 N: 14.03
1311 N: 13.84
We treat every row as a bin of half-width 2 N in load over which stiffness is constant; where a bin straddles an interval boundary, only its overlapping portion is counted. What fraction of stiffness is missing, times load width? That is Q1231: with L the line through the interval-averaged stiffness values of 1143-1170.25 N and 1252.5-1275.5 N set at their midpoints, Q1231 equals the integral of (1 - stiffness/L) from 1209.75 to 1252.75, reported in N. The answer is 7.0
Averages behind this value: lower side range 13.9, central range 12.1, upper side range 14.6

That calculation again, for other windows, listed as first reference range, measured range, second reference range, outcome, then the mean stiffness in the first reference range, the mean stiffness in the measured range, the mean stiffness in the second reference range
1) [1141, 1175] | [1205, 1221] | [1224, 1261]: 4.32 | 13.9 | 10.2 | 14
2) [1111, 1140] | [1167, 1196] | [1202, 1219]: -4.34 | 14.1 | 14.2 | 11.5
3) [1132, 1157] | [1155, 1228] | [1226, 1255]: 8.23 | 14.4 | 12.7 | 14.2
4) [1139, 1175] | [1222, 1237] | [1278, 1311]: 1.80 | 13.9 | 12.4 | 14.2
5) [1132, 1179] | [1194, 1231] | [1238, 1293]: 7.12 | 14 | 11.5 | 14.4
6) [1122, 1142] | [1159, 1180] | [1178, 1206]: 0.80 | 14.1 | 13.7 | 14.3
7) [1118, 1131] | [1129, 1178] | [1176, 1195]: 1.43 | 14.3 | 13.9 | 14.5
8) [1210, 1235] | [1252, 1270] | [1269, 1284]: -2.76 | 10.3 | 14.8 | 13.9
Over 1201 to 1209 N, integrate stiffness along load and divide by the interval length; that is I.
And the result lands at 14.4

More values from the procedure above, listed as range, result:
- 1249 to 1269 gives 14.9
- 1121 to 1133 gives 14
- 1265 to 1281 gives 14.4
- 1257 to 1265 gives 14.6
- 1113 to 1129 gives 14.4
